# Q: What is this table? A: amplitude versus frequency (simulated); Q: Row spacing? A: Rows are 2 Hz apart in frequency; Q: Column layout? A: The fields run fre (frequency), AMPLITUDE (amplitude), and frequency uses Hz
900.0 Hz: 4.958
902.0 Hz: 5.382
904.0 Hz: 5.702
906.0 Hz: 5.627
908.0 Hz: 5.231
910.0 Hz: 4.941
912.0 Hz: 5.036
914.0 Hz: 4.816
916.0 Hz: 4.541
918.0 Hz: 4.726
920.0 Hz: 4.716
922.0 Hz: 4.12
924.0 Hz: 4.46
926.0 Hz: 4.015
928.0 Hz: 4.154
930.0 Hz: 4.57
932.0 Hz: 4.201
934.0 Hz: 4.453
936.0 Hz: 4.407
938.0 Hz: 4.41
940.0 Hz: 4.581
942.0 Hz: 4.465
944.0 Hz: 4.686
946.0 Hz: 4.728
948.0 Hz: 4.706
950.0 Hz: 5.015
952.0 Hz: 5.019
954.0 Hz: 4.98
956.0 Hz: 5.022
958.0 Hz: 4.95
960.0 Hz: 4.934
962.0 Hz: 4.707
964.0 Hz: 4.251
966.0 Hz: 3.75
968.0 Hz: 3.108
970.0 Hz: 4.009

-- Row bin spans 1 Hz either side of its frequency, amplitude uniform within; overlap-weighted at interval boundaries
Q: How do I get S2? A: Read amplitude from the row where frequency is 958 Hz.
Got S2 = 4.95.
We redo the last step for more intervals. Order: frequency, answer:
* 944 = 4.686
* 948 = 4.706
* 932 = 4.201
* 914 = 4.816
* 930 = 4.57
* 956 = 5.022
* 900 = 4.958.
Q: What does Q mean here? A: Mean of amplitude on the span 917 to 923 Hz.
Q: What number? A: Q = 4.52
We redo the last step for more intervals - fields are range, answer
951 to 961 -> 4.98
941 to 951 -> 4.72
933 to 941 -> 4.46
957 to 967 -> 4.52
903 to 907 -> 5.66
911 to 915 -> 4.93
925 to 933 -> 4.24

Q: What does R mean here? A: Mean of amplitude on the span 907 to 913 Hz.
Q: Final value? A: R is 5.07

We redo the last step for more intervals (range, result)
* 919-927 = 4.33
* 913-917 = 4.68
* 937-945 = 4.54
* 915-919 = 4.63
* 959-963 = 4.82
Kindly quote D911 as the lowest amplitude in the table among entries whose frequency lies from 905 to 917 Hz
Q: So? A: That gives 4.541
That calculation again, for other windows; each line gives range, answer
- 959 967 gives 3.75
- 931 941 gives 4.201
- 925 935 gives 4.015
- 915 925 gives 4.12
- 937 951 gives 4.41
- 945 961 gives 4.706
